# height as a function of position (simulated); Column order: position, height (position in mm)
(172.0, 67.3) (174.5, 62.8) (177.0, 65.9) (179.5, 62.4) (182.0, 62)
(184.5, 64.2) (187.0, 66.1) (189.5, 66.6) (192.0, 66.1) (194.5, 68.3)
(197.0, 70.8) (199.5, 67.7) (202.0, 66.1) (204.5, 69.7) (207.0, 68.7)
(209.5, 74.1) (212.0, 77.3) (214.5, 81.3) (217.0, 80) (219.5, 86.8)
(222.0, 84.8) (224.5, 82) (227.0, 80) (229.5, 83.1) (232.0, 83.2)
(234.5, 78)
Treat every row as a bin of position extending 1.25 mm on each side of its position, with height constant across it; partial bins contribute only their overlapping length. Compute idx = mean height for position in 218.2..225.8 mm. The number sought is 84.5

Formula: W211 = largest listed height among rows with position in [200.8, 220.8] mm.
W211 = 86.8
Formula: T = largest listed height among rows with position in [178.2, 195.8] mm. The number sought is 68.3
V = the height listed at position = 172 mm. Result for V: 67.3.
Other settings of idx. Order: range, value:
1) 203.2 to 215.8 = 74.2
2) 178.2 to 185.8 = 62.9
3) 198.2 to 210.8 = 69.3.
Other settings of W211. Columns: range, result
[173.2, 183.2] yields 65.9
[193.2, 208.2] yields 70.8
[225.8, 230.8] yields 83.1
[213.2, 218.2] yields 81.3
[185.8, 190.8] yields 66.6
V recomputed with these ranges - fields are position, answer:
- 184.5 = 64.2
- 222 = 84.8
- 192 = 66.1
